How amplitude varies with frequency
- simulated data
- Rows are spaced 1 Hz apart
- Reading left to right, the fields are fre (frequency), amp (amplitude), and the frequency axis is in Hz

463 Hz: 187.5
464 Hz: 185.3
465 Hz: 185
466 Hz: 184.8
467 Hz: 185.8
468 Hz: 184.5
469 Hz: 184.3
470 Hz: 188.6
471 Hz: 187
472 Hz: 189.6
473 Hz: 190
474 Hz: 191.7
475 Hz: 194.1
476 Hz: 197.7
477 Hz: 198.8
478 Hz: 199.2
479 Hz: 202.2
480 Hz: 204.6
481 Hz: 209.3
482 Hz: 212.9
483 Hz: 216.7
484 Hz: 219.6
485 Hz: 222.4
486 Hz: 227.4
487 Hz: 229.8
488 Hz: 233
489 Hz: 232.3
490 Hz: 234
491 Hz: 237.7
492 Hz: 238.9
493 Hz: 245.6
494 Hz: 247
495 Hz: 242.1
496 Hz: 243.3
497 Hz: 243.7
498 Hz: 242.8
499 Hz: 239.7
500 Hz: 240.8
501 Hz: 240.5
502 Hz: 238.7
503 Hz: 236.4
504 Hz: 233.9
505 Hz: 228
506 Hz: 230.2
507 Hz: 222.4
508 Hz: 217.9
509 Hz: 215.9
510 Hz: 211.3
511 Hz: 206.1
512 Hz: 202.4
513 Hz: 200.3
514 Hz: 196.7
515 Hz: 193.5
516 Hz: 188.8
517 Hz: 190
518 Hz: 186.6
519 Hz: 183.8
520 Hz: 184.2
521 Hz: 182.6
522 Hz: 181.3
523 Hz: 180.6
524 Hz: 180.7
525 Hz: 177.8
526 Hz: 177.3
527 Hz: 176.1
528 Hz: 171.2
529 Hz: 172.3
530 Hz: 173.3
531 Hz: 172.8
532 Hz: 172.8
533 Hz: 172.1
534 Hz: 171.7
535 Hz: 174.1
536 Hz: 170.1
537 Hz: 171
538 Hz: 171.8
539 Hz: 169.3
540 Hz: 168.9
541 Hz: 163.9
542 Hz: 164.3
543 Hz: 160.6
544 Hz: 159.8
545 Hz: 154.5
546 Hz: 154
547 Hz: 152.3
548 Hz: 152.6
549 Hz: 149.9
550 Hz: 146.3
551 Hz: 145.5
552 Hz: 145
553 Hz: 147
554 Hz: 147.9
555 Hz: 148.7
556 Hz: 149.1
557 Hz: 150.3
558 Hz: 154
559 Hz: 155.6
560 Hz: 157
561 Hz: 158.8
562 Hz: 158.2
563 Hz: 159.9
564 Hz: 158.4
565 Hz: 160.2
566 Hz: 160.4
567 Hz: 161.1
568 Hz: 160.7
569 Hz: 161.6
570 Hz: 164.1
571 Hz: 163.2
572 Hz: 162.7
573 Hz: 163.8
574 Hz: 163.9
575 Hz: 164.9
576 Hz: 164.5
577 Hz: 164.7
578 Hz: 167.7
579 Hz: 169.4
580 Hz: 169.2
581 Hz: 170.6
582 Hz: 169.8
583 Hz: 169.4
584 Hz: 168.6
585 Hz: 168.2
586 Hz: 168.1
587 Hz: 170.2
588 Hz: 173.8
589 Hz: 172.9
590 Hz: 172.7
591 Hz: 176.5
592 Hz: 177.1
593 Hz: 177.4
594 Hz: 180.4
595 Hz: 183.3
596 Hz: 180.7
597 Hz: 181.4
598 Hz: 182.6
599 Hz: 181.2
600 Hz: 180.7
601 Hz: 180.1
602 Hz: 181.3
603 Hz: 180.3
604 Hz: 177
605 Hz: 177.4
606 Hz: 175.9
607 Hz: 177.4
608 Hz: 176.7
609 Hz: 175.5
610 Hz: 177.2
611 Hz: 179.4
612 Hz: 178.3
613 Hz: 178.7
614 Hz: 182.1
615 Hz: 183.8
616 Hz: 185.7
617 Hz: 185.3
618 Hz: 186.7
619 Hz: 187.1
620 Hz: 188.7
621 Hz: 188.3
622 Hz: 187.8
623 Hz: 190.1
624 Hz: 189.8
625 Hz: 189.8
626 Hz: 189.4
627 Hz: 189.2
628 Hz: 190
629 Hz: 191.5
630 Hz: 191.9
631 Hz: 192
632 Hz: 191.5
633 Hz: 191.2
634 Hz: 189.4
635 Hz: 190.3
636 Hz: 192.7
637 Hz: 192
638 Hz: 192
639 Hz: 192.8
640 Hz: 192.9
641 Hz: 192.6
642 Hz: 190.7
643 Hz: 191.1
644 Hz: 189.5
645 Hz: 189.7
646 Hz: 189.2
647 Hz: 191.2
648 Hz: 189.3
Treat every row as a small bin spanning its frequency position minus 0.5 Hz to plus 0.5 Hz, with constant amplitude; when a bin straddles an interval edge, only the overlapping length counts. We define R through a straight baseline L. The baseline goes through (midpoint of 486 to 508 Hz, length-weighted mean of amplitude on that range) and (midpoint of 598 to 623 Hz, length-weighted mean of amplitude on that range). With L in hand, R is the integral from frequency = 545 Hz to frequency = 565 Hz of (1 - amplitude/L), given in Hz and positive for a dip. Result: 5.4 Hz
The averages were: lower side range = 237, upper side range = 182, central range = 152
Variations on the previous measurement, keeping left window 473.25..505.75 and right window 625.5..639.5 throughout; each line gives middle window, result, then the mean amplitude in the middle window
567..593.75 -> 4.6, 168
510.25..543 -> 5.6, 180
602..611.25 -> 0.9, 178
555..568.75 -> 3.4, 157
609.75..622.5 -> 0.7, 184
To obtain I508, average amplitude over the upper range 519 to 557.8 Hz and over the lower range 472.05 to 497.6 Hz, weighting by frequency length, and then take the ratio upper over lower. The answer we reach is 0.75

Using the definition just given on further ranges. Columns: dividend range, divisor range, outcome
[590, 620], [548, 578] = 1.15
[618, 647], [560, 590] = 1.15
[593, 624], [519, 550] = 1.07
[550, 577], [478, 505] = 0.68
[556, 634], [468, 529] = 0.83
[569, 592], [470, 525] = 0.79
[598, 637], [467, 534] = 0.89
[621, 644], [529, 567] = 1.20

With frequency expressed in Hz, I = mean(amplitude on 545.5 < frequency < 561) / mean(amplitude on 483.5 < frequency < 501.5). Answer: 0.64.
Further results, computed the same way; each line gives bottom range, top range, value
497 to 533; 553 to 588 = 0.80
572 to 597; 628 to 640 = 1.12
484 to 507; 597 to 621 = 0.77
